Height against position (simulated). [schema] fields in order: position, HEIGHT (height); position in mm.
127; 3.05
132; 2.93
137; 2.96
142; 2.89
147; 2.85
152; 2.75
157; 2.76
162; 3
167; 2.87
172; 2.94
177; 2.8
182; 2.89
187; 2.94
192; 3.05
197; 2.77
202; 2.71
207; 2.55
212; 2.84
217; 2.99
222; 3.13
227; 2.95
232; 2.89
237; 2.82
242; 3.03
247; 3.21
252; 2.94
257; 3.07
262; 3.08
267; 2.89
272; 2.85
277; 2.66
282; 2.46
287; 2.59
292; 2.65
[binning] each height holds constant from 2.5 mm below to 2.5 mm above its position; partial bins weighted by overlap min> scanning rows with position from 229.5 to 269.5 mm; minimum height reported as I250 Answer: 2.82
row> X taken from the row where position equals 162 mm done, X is 3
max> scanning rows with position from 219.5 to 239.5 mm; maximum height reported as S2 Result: 3.13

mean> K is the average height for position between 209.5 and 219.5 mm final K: 2.92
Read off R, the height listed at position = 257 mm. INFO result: 3.07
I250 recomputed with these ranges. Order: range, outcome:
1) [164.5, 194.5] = 2.8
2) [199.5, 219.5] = 2.55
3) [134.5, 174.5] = 2.75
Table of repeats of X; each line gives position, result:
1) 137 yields 2.96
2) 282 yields 2.46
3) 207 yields 2.55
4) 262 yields 3.08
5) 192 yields 3.05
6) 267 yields 2.89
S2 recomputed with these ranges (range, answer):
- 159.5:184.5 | 3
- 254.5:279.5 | 3.08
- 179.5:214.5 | 3.05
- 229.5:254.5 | 3.21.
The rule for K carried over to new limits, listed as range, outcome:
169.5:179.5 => 2.87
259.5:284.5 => 2.79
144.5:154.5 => 2.8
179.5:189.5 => 2.92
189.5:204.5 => 2.84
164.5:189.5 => 2.89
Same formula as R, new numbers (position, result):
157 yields 2.76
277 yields 2.66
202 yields 2.71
